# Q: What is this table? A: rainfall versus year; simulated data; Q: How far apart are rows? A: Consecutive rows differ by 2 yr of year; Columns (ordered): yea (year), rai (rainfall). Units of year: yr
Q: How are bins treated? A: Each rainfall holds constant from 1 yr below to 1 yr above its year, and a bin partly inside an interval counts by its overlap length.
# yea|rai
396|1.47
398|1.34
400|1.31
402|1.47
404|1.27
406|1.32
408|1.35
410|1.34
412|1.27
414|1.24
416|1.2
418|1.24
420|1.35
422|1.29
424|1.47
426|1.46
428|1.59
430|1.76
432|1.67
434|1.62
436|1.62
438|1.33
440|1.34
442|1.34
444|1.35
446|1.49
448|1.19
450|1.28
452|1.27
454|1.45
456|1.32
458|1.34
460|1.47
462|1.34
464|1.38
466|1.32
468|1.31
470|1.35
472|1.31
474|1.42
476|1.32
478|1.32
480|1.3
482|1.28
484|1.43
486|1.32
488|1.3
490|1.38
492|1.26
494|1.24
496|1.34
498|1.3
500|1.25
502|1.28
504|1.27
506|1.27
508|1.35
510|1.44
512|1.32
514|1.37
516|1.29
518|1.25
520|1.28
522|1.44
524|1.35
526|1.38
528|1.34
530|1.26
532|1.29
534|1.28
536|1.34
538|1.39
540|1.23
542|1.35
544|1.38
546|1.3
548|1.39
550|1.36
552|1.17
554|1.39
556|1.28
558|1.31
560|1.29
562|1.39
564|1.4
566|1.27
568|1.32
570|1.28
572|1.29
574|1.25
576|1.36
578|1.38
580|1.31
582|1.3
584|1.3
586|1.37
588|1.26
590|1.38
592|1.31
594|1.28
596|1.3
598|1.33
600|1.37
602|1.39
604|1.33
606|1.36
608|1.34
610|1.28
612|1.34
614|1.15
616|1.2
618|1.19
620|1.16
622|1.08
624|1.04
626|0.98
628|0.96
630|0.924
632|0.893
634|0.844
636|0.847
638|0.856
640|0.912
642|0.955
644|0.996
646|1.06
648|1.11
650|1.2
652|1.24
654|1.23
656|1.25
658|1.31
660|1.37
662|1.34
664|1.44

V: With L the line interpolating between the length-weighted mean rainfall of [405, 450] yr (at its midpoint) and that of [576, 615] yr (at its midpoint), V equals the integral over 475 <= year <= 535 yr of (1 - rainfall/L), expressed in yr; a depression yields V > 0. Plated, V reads 2.0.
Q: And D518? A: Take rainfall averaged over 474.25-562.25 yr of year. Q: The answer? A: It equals 1.32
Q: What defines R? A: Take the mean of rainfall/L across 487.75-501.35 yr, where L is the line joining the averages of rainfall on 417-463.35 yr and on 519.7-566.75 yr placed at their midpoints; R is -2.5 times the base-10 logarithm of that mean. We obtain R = 0.06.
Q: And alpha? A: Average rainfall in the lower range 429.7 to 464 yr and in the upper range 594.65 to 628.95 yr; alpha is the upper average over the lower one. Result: 0.87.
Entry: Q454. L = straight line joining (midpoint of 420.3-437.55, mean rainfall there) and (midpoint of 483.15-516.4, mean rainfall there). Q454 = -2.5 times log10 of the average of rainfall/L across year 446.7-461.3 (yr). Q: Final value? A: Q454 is 0.10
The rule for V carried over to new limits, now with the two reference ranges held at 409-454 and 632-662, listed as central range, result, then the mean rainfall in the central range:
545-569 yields -2.10 yr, 1.32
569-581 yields -1.23 yr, 1.31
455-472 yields 0.00 yr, 1.35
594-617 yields -3.22 yr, 1.31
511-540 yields -1.43 yr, 1.32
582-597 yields -1.85 yr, 1.31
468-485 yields -0.09 yr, 1.34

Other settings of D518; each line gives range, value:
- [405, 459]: 1.39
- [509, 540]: 1.33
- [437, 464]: 1.35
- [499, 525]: 1.32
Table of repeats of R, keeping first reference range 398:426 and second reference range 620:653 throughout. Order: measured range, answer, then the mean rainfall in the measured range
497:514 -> -0.11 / 1.31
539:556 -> -0.17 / 1.32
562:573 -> -0.20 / 1.32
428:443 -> -0.19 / 1.53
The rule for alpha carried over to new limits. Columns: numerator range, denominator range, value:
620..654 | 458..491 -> 0.75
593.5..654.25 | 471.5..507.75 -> 0.86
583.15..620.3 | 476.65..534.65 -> 0.99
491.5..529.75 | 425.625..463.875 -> 0.92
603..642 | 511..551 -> 0.82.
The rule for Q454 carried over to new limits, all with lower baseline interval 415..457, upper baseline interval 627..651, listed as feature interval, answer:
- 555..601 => -0.20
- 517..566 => -0.13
